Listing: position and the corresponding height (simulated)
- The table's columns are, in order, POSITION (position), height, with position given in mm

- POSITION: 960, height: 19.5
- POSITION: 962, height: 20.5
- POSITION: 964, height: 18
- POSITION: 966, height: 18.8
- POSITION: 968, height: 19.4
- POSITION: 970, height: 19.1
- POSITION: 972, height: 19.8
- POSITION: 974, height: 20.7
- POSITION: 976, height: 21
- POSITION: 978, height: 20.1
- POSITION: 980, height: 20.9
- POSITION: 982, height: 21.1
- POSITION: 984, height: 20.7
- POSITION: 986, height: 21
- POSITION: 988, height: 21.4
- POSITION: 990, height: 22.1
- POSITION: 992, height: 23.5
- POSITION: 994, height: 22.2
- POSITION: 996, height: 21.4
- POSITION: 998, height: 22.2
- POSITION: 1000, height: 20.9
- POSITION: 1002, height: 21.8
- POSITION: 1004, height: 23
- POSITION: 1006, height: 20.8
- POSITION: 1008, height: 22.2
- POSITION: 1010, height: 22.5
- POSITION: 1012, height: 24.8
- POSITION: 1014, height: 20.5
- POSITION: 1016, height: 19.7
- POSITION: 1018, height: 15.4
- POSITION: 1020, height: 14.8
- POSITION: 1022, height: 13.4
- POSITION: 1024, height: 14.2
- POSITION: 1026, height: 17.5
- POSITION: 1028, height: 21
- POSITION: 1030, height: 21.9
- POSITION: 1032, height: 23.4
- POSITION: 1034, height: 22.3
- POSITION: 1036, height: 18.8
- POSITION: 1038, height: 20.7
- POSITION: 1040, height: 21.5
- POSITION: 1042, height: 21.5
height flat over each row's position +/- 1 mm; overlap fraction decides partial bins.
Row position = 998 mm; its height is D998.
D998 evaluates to 22.2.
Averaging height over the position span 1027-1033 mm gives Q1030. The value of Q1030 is 22.1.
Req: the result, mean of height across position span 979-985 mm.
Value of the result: 20.9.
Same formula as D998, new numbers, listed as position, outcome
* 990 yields 22.1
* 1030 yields 21.9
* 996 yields 21.4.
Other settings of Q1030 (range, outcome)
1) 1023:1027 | 15.8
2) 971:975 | 20.2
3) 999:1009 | 21.7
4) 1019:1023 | 14.1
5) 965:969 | 19.1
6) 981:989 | 21.1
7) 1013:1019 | 18.5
